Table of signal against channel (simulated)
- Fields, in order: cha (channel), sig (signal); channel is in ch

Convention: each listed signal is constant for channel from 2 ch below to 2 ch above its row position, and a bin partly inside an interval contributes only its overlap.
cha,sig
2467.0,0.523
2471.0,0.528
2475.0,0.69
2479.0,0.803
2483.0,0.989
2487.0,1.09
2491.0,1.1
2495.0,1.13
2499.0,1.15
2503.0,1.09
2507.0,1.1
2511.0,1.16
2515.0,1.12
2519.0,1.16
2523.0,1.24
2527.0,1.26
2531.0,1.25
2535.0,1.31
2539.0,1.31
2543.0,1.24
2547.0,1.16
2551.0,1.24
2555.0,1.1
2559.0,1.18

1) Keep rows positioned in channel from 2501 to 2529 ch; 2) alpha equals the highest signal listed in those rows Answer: 1.26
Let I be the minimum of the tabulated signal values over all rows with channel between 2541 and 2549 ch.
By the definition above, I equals 1.16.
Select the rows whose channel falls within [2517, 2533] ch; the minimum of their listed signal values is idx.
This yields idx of 1.16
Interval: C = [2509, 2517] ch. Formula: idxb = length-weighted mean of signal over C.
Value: 1.14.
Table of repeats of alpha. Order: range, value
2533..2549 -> 1.31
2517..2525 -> 1.24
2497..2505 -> 1.15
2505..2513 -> 1.16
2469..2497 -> 1.13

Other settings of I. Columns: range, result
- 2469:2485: 0.528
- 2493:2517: 1.09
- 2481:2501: 0.989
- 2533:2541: 1.31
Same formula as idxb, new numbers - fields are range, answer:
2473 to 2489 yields 0.893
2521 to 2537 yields 1.27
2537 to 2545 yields 1.27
